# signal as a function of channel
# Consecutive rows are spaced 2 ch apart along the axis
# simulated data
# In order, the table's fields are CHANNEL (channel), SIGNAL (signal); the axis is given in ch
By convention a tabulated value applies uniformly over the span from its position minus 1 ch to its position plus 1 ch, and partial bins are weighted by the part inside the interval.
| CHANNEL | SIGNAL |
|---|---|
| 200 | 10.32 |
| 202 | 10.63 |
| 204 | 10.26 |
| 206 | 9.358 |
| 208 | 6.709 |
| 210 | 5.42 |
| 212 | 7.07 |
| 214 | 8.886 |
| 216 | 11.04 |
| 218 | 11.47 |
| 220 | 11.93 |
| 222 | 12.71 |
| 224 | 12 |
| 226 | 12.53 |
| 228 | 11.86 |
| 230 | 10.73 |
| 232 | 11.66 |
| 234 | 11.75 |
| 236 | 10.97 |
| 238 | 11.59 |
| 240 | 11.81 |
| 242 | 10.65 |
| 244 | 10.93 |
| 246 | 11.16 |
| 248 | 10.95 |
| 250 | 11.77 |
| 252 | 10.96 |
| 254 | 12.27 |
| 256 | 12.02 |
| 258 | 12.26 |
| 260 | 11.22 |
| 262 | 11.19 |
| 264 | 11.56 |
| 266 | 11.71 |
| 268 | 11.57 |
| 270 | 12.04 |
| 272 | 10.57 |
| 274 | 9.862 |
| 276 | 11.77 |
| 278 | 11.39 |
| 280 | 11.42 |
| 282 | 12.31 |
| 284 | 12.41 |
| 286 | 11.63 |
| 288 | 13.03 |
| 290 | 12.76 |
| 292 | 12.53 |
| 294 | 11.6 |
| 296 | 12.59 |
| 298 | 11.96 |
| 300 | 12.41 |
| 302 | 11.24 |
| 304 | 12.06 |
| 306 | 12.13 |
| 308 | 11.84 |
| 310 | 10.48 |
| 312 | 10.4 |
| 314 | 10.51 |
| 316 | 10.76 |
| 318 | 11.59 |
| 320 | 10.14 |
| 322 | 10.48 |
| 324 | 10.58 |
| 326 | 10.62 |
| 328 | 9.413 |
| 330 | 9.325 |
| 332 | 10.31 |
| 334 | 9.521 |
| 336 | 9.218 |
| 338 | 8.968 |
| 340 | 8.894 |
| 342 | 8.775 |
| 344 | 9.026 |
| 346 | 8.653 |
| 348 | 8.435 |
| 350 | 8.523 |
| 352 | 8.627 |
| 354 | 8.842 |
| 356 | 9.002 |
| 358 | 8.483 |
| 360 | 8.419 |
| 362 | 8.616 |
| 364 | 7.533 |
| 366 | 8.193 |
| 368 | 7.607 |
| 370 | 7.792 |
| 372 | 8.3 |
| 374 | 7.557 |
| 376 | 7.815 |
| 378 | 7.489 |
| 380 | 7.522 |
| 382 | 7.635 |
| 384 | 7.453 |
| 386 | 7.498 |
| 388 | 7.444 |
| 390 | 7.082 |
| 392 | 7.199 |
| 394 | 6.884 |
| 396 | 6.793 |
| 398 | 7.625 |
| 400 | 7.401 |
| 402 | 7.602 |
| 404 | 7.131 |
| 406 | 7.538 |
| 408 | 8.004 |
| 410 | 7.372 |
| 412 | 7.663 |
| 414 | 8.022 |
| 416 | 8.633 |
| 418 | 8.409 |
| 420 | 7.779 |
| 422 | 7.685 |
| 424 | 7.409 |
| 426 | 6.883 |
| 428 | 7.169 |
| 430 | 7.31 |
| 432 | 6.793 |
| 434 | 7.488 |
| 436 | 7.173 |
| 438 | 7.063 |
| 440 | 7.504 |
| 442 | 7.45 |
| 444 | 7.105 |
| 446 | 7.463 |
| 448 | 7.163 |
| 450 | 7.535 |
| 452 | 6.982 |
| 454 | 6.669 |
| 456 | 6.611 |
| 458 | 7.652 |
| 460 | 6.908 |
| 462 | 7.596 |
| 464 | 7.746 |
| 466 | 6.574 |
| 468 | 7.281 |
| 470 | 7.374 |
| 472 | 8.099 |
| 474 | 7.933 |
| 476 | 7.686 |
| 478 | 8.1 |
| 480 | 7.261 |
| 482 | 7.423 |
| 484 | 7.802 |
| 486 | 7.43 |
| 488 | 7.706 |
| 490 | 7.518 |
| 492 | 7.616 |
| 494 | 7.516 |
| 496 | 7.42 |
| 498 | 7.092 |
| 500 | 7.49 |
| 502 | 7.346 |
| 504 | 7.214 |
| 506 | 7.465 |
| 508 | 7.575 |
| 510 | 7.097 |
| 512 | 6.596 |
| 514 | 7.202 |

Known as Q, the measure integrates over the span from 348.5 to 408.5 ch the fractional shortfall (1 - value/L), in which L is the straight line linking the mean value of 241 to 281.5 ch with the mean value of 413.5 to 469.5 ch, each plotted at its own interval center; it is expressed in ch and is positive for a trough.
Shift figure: 6.7 ch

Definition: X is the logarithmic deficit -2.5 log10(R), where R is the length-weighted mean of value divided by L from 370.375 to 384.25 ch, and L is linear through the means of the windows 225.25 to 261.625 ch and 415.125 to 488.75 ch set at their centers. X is 0.16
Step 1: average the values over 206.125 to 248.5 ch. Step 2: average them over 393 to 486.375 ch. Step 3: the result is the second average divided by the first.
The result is 0.7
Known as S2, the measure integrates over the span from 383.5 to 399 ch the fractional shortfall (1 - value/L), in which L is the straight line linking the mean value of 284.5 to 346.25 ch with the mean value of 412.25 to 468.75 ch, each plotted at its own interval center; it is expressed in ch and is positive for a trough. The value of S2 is 2.62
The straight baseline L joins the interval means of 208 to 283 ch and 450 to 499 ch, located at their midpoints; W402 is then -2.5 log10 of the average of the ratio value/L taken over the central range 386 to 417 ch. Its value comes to 0.148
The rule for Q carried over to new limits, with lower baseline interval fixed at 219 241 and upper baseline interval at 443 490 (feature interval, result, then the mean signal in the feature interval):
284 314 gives -3.9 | 11.9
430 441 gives 1.0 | 7.21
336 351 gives 1.4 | 8.78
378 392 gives 2.3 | 7.43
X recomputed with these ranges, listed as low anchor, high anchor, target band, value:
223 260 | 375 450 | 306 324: -0.11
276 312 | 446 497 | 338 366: 0.21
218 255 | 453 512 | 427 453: 0.12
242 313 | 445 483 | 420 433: 0.14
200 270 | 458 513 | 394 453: 0.12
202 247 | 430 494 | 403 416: 0.05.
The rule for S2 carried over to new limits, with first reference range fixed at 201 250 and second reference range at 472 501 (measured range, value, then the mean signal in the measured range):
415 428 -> 0.9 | 7.75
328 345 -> 0.1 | 9.26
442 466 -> 2.3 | 7.2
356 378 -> 2.3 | 8.05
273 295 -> -4.3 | 11.9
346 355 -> 0.5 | 8.61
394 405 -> 1.7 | 7.27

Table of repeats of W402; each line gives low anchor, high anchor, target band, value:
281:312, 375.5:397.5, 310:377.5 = 0.05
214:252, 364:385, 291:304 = -0.23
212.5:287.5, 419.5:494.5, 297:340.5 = -0.05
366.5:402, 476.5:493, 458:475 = 0.02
